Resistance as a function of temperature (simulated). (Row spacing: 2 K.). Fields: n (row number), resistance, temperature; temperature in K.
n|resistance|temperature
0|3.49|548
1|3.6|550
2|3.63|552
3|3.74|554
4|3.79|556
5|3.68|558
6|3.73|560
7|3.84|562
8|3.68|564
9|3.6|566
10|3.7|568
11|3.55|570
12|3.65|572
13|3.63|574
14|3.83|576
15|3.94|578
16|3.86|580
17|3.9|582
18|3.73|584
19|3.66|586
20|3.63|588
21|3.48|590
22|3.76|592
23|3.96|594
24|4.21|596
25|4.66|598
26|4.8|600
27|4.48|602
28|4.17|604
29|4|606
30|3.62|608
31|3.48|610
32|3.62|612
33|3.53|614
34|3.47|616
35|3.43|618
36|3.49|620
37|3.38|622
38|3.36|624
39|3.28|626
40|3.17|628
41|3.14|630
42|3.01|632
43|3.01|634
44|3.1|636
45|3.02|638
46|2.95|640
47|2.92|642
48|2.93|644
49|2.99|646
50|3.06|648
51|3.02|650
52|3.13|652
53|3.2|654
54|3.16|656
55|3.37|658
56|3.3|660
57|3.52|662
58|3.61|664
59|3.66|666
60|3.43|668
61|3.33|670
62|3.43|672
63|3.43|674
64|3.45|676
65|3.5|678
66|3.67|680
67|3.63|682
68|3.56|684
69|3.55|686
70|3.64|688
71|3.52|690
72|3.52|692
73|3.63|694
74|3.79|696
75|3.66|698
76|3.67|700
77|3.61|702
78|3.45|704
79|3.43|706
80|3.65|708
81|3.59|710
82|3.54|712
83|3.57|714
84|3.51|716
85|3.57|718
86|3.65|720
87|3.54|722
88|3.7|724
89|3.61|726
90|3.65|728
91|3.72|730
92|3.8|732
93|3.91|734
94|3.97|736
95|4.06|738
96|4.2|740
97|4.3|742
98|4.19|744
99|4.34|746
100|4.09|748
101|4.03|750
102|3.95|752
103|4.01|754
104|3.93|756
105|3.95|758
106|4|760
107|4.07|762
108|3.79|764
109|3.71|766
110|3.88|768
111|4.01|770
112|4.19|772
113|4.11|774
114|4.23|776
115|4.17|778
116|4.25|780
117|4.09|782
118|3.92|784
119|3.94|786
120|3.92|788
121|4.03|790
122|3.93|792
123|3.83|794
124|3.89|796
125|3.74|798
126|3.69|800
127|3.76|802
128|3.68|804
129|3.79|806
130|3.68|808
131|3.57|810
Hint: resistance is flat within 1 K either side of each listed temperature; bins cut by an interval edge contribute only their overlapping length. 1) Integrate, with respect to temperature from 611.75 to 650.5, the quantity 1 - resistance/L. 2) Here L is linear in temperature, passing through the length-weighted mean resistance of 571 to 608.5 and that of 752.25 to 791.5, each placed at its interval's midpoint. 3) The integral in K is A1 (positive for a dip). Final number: 7.6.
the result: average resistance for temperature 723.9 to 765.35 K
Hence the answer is 3.97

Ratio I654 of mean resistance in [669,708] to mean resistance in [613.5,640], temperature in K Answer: 1.1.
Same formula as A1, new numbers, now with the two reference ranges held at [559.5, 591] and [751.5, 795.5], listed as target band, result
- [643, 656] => 2.6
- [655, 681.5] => 2.7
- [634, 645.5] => 2.5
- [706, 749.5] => 1.3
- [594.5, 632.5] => 0.5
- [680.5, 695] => 1.1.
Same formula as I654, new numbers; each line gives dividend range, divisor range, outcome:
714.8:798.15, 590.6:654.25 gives 1.13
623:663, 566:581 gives 0.84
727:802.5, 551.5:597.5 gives 1.06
